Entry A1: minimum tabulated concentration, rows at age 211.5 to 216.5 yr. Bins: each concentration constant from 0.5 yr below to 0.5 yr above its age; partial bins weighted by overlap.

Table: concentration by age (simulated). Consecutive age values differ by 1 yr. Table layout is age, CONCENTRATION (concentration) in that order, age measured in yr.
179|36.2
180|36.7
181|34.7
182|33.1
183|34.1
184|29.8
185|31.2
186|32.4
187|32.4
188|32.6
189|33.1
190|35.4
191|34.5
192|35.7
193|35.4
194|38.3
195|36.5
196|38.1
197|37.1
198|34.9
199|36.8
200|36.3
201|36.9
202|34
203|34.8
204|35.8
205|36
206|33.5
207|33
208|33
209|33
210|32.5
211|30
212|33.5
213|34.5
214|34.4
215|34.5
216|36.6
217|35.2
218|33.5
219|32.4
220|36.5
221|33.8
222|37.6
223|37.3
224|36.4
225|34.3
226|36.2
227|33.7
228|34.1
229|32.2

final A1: 33.5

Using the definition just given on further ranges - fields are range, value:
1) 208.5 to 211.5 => 30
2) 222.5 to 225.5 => 34.3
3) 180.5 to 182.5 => 33.1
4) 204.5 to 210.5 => 32.5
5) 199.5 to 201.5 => 36.3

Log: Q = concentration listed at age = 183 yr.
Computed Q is 34.1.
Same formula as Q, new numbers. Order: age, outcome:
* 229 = 32.2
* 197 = 37.1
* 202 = 34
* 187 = 32.4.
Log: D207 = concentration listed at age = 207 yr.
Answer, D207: 33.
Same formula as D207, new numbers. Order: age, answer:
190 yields 35.4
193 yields 35.4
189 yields 33.1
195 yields 36.5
